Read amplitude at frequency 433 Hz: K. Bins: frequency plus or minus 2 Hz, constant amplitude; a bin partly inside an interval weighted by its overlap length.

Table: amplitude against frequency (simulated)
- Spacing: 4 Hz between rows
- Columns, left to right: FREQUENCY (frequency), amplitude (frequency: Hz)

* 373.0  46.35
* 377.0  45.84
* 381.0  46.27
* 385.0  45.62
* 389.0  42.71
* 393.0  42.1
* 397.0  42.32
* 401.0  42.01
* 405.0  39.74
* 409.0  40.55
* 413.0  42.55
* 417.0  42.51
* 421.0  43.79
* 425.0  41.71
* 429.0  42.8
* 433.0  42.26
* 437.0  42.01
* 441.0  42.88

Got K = 42.26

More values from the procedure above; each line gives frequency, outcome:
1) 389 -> 42.71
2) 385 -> 45.62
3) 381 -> 46.27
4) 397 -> 42.32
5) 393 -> 42.1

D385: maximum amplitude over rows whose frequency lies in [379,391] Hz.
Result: 46.27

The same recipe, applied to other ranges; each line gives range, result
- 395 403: 42.32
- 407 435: 43.79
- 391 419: 42.55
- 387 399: 42.71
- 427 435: 42.8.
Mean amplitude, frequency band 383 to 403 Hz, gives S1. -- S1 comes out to 43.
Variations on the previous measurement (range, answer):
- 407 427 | 42.2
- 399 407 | 40.9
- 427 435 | 42.5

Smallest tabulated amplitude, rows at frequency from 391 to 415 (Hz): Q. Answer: 39.74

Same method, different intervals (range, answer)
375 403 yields 42.01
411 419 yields 42.51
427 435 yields 42.26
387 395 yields 42.1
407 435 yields 40.55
